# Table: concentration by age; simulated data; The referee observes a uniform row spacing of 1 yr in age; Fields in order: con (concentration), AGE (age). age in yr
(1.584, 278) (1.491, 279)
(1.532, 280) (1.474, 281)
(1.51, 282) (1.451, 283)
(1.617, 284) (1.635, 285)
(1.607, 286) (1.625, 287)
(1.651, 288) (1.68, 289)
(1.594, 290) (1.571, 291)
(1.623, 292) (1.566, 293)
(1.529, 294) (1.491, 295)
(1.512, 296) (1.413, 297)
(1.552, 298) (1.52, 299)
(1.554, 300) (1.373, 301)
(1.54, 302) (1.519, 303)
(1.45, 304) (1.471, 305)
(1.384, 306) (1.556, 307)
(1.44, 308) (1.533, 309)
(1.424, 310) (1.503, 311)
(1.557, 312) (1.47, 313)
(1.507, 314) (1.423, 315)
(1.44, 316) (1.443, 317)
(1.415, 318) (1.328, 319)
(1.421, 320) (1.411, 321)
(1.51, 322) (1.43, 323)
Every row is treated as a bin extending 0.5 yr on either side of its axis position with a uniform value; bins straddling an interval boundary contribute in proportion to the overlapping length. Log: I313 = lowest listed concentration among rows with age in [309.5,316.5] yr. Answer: 1.423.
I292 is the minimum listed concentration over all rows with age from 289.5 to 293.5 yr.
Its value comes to 1.566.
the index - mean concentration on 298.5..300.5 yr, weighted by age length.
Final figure 1.54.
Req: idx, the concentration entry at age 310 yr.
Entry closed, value 1.424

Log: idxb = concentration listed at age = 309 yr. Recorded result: 1.533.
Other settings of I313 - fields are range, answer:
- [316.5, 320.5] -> 1.328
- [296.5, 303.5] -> 1.373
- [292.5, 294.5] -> 1.529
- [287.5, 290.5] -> 1.594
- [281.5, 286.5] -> 1.451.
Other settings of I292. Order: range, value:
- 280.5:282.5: 1.474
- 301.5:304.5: 1.45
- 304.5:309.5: 1.384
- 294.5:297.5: 1.413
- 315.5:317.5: 1.44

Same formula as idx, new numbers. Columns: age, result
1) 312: 1.557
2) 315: 1.423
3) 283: 1.451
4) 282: 1.51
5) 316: 1.44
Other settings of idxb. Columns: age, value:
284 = 1.617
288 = 1.651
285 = 1.635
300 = 1.554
